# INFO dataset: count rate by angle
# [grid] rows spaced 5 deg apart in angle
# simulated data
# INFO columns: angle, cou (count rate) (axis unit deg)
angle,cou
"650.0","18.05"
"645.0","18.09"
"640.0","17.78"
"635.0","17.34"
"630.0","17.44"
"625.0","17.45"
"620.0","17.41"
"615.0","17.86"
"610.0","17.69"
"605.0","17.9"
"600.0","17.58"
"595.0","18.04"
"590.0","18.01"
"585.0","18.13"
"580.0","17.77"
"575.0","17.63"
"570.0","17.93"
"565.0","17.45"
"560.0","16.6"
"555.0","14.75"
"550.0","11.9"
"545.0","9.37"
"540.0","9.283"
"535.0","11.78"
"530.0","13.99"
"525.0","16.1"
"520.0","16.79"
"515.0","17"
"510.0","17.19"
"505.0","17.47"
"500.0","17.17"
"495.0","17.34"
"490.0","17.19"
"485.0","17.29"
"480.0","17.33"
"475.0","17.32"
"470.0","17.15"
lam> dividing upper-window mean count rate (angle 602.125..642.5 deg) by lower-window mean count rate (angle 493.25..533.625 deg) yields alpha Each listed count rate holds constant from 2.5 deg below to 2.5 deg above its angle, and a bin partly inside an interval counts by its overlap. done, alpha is 1.07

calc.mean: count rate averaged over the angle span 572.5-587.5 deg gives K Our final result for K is 17.8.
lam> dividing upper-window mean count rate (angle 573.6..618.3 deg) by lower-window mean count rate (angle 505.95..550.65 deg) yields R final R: 1.3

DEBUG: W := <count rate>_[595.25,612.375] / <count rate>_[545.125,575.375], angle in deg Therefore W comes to 1.2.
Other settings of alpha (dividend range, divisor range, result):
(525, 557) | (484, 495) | 0.70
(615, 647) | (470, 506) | 1.02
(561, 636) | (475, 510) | 1.02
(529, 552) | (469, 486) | 0.64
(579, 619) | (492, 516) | 1.04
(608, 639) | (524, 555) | 1.45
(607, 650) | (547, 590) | 1.07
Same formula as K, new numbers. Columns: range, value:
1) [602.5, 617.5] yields 17.8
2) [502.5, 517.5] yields 17.2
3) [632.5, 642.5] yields 17.6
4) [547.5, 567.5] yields 15.2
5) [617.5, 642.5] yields 17.5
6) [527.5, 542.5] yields 11.7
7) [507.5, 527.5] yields 16.8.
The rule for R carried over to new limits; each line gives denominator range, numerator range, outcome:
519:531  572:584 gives 1.13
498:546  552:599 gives 1.17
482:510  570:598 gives 1.04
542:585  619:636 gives 1.12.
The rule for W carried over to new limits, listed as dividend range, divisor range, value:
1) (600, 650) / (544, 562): 1.32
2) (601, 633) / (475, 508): 1.02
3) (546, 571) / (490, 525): 0.89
